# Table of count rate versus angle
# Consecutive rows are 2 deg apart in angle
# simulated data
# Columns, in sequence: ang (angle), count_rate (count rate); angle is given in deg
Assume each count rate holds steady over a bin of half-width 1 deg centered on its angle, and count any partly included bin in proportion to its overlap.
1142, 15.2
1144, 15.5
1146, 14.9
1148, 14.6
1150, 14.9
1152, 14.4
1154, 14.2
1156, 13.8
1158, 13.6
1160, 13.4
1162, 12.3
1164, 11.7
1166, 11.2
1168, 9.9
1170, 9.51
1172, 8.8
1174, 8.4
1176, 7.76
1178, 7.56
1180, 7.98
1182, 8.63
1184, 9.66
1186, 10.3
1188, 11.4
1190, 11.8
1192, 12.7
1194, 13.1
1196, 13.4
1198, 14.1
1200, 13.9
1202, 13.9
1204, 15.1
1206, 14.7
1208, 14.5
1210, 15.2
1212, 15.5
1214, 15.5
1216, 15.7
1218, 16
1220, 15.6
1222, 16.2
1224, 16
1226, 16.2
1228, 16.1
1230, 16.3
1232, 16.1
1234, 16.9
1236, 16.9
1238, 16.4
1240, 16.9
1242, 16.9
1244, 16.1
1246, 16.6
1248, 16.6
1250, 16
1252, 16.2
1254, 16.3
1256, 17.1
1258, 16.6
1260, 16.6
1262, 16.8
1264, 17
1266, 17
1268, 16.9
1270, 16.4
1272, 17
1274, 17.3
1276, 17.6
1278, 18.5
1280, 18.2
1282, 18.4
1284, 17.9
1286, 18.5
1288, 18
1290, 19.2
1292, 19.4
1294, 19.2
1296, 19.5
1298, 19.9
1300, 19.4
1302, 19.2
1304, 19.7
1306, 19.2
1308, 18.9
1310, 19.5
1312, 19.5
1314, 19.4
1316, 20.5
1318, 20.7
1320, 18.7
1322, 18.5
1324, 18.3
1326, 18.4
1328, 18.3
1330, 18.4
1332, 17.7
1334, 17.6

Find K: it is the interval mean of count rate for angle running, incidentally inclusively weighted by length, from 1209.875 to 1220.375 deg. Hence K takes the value 15.6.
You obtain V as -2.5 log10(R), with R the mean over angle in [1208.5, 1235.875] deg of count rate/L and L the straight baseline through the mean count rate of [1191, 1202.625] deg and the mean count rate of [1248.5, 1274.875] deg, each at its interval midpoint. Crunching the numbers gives -0.084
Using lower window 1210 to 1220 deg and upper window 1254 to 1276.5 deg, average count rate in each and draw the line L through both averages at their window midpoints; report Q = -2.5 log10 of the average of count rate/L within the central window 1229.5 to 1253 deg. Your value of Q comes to -0.01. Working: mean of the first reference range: 15.6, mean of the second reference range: 16.9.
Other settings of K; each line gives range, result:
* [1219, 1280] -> 16.7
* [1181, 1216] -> 13.2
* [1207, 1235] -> 15.8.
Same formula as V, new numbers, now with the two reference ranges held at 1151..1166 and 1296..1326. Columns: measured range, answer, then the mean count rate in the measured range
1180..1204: 0.21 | 12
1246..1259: 0.03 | 16.5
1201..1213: 0.02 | 14.8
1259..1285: 0.03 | 17.4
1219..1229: -0.01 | 16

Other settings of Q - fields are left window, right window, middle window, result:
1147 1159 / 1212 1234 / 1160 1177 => 0.396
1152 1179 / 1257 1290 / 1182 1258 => -0.050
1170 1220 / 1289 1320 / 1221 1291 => -0.045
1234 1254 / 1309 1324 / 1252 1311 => -0.001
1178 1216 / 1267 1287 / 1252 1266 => -0.009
